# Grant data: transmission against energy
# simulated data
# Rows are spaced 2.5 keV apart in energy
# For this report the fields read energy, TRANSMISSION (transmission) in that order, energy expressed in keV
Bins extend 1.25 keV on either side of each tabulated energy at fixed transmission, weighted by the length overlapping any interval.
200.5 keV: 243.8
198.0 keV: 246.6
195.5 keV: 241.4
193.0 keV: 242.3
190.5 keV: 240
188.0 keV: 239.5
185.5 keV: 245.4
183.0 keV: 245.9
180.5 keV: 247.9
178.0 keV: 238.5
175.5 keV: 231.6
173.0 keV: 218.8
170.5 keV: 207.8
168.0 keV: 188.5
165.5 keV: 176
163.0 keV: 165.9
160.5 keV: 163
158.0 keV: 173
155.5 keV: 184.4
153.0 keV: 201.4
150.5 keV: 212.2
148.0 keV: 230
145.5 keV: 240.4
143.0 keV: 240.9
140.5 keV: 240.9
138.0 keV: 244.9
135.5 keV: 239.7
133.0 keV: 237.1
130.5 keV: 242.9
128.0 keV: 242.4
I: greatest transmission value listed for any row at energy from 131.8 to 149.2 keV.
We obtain 244.9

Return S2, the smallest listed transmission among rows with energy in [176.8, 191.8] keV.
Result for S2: 238.5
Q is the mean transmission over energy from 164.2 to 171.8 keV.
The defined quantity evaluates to 191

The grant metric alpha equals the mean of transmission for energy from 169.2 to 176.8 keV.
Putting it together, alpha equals 219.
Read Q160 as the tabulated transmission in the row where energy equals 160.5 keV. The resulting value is 163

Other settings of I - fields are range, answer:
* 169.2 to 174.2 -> 218.8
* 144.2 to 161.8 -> 240.4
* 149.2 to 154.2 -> 212.2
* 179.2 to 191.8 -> 247.9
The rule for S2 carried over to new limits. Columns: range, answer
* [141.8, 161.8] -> 163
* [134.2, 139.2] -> 239.7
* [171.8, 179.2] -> 218.8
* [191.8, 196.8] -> 241.4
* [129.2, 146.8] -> 237.1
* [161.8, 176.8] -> 165.9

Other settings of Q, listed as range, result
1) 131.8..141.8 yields 241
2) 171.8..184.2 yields 237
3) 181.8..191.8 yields 243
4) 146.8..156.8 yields 207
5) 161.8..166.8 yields 171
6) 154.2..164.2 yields 172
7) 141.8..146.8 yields 241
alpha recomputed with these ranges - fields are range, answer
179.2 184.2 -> 247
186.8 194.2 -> 241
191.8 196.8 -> 242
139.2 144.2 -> 241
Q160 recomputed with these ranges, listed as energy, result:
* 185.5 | 245.4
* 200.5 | 243.8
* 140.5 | 240.9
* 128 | 242.4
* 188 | 239.5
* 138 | 244.9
